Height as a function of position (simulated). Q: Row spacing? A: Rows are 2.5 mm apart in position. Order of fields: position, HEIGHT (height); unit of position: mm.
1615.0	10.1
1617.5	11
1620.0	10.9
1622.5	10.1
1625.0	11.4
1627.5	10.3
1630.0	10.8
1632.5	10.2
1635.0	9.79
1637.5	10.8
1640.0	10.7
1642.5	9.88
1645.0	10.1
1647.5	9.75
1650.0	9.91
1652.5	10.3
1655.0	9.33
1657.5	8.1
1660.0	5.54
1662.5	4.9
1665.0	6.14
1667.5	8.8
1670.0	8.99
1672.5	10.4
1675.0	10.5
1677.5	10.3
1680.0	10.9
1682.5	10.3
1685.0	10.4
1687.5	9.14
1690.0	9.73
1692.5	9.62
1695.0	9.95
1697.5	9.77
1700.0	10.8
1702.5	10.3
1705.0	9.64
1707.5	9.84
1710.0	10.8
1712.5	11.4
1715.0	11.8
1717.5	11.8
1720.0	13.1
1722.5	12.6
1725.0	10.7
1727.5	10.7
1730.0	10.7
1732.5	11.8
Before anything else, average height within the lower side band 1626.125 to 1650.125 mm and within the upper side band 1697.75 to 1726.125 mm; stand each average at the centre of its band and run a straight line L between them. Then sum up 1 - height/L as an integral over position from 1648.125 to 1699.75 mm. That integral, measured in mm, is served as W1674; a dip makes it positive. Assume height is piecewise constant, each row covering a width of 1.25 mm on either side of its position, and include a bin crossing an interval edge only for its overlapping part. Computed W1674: 7.2 mm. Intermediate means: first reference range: 10.2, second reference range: 11.1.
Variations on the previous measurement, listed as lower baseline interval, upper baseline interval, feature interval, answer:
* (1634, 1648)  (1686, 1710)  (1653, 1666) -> 4.0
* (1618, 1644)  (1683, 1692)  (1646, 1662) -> 2.4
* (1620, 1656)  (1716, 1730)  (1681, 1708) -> 3.0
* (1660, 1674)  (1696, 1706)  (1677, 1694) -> -2.0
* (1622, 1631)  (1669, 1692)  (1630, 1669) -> 5.4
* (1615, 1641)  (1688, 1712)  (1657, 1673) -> 4.5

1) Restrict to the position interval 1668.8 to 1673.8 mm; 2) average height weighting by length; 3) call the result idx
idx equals 9.71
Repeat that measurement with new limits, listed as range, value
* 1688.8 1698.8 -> 9.77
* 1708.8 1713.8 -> 11.1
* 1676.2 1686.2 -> 10.5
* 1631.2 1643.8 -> 10.3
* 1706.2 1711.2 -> 10.3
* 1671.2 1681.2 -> 10.5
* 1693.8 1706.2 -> 10.1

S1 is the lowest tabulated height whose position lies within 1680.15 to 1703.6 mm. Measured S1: 9.14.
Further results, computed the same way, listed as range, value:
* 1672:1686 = 10.3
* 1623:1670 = 4.9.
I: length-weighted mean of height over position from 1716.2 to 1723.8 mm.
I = 12.5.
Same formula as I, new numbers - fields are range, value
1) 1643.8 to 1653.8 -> 10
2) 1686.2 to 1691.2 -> 9.44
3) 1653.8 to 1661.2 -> 7.66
